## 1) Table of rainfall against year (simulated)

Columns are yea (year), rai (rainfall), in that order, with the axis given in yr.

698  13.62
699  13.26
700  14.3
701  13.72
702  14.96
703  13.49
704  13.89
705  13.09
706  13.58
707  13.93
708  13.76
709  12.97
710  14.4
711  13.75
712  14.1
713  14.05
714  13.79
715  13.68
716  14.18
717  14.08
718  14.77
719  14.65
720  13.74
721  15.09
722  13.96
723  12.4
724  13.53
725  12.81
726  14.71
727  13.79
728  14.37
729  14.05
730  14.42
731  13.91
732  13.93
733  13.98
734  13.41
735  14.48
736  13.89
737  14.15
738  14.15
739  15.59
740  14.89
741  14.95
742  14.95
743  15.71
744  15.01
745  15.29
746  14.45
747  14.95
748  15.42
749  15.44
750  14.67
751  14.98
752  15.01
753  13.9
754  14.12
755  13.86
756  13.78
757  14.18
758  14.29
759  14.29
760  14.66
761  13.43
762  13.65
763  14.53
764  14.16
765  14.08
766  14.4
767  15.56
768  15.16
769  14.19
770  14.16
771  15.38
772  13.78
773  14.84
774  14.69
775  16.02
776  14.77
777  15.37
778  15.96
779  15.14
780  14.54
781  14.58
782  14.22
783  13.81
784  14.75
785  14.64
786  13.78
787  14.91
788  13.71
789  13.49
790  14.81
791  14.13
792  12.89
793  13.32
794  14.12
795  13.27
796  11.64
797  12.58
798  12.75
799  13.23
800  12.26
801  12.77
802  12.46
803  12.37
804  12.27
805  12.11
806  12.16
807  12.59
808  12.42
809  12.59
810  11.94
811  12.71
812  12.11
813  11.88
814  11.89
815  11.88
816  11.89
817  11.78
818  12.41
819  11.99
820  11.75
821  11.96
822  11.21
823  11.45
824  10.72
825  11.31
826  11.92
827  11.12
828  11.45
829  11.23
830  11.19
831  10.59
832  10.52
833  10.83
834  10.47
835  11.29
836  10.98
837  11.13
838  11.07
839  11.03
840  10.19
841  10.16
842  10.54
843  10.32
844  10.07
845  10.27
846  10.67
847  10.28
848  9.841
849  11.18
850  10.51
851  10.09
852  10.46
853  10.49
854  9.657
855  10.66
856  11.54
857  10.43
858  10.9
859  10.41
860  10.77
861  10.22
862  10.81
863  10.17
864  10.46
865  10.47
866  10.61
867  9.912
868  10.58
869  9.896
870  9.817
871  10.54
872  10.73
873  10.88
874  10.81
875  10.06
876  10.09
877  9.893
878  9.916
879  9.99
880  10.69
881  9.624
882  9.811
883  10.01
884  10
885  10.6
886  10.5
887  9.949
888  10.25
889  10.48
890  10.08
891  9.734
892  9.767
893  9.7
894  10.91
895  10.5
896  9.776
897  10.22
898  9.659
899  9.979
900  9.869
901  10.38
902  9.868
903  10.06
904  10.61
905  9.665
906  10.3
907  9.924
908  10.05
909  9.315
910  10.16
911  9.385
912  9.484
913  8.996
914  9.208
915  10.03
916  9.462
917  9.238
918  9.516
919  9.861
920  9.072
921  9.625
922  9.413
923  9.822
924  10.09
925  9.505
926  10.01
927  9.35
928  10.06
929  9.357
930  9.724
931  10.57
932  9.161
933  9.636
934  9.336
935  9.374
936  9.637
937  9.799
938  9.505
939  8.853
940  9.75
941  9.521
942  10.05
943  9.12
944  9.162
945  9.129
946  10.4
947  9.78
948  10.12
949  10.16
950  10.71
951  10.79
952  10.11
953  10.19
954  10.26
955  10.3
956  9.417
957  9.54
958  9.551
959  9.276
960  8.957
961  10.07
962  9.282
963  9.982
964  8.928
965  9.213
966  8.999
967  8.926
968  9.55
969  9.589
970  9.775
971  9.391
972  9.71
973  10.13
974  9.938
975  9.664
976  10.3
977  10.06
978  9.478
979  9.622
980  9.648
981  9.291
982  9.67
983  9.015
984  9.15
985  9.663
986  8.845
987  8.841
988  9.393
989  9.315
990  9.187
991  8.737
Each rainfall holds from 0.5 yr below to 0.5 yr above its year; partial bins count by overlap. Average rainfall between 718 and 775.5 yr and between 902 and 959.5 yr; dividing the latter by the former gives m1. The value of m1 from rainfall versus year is 0.7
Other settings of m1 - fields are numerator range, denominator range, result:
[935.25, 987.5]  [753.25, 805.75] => 0.69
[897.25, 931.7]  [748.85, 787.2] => 0.67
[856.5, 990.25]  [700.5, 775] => 0.69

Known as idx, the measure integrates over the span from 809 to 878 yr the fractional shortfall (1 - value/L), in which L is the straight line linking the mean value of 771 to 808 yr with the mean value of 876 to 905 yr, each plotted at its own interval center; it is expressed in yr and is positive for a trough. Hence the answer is 5.3 yr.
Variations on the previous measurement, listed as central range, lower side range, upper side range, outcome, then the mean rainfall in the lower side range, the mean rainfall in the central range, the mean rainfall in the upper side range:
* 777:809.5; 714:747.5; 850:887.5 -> -2.5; 14.3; 13.5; 10.3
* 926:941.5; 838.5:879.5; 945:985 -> 0.5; 10.4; 9.59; 9.71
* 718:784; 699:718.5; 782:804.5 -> -4.0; 13.9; 14.5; 13.4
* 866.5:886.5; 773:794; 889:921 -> 1.3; 14.5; 10.2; 9.84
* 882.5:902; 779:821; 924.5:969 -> 1.4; 13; 10.1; 9.66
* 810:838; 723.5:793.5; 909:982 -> 2.8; 14.4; 11.5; 9.65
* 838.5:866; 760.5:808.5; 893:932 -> 2.9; 13.9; 10.5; 9.81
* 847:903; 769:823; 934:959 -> 5.7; 13.3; 10.3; 9.78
